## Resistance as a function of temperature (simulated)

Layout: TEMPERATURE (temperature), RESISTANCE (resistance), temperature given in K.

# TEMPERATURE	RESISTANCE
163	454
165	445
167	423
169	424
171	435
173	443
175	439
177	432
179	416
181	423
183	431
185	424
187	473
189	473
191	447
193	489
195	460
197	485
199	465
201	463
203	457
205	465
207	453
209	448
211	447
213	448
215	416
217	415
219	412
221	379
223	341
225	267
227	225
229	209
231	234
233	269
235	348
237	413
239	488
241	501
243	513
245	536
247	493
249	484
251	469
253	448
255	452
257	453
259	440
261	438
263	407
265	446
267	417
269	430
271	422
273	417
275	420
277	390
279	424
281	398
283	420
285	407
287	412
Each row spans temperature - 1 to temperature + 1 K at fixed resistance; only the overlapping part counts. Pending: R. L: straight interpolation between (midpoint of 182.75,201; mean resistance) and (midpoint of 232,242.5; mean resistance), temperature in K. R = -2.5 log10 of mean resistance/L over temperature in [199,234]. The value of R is 0.16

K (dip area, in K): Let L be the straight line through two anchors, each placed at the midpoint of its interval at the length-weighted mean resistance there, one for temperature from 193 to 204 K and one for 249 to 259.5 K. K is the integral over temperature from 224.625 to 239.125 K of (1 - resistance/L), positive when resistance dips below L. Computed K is 5.1 K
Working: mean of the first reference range 468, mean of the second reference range 456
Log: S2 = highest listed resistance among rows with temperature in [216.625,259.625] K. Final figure 536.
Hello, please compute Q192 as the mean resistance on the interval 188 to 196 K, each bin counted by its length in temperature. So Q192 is 467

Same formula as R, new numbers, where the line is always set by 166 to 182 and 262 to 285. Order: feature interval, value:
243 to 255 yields -0.16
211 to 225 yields 0.08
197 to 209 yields -0.09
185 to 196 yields -0.09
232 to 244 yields 0.00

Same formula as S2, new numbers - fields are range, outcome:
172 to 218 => 489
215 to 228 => 416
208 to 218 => 448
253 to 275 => 453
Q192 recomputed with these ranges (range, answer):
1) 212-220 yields 423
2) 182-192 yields 450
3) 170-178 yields 437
